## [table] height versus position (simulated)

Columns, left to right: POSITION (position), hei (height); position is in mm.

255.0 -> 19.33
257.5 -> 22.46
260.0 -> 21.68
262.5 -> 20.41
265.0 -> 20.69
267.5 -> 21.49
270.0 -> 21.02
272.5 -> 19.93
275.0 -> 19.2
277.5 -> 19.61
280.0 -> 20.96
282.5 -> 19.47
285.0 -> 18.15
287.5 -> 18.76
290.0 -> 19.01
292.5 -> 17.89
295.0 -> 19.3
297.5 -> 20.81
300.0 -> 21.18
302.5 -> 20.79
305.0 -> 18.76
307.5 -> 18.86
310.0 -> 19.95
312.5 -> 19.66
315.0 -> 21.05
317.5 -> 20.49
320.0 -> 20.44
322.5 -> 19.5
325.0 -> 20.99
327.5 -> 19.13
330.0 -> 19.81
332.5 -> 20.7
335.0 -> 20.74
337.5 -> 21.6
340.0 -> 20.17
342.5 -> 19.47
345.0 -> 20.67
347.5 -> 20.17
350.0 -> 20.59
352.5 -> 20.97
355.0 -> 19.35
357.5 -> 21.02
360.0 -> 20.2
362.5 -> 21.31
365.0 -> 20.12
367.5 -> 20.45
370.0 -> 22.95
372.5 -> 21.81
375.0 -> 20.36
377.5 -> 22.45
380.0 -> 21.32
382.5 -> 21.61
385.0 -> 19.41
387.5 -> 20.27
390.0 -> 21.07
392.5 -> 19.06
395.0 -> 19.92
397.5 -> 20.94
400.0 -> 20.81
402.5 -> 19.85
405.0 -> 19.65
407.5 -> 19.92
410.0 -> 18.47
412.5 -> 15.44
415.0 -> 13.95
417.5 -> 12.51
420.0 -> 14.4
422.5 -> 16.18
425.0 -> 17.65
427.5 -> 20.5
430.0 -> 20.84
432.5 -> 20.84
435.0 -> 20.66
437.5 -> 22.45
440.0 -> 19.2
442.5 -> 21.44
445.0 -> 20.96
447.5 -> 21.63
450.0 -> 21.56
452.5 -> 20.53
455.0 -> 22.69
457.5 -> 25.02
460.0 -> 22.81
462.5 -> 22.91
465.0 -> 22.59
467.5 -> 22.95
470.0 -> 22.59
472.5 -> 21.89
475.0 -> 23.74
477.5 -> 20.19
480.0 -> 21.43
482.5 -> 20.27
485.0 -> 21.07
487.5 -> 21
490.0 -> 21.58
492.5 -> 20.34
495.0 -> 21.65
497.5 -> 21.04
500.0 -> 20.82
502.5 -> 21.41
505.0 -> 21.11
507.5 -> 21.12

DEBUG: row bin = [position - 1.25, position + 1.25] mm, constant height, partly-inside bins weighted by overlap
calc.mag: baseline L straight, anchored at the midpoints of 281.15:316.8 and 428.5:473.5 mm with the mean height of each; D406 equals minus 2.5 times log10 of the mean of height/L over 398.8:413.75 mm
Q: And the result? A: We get 0.12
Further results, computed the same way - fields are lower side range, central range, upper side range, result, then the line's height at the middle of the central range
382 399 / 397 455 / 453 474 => 0.13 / 21.5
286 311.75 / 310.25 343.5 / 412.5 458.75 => -0.04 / 19.5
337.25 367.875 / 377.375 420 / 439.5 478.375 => 0.12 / 21.2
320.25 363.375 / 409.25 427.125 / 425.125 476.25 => 0.34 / 21.4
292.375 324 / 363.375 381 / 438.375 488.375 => -0.03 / 20.7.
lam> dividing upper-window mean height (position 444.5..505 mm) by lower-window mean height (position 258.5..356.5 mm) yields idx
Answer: 1.08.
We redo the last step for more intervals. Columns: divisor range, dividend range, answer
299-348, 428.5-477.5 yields 1.08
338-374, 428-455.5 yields 1.02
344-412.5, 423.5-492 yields 1.05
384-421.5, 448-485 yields 1.21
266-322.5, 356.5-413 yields 1.03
